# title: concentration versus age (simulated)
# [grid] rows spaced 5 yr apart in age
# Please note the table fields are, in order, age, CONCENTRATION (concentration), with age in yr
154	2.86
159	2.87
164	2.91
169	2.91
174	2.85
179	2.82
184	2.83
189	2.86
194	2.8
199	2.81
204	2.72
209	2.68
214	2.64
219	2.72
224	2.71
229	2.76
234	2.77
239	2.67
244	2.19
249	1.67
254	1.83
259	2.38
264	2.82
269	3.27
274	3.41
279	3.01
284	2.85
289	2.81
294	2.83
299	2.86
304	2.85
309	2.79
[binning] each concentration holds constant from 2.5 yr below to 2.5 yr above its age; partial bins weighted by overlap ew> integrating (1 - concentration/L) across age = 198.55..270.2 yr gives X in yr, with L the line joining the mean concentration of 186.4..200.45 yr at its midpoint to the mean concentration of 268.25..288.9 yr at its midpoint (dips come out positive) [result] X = 9.5 yr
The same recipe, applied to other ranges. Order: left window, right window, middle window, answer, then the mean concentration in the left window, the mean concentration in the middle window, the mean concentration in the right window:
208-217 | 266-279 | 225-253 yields 4.9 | 2.66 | 2.4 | 3.26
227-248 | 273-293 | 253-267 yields 1.6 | 2.53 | 2.43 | 2.98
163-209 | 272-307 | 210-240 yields 1.6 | 2.82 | 2.71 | 2.94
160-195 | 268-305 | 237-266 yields 6.9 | 2.86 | 2.24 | 2.98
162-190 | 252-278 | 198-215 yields 0.7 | 2.86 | 2.71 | 2.78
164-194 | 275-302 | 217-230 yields 0.7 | 2.85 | 2.73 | 2.9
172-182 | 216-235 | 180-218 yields 0.4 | 2.83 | 2.76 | 2.74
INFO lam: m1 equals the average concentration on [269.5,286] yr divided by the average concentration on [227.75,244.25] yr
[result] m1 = 1.18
